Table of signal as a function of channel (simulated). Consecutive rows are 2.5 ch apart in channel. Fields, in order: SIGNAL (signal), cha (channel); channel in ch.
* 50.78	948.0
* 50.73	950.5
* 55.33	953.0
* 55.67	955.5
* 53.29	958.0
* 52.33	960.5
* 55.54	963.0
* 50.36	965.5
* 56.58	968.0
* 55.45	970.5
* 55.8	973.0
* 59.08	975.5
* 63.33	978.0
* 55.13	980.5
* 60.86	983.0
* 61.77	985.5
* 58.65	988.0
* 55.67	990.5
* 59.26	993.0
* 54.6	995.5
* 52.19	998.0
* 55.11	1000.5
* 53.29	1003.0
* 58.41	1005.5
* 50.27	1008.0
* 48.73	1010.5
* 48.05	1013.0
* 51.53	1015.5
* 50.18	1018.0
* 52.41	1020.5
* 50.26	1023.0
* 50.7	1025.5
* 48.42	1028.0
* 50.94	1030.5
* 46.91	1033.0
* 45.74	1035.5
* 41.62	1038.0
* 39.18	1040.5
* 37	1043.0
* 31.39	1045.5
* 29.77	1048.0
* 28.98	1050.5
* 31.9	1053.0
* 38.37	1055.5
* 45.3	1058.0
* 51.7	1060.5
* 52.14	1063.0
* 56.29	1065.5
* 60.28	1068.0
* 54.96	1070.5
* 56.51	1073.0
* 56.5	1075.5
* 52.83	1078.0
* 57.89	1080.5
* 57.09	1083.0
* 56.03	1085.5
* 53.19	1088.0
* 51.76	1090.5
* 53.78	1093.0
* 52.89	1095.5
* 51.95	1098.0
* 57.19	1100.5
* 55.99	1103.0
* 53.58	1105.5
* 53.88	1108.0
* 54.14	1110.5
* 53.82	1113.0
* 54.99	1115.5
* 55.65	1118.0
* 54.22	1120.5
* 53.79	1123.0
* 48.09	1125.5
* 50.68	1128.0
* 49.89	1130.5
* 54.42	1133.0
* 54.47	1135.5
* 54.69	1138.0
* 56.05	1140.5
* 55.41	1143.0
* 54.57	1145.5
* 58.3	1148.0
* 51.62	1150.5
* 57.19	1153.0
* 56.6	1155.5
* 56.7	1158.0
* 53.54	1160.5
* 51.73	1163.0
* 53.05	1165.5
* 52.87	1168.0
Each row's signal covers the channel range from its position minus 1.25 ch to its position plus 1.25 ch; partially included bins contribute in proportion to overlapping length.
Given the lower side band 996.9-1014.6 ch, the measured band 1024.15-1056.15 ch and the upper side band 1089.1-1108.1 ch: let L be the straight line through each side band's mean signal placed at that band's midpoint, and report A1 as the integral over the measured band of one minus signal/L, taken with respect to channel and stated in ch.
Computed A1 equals 7.7 ch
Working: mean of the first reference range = 52.3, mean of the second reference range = 53.9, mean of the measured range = 40.1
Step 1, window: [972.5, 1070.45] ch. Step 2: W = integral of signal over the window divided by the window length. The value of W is 49.8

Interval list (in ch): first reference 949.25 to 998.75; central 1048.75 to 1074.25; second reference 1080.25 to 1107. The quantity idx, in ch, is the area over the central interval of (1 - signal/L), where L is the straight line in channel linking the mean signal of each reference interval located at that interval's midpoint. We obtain 3.6 ch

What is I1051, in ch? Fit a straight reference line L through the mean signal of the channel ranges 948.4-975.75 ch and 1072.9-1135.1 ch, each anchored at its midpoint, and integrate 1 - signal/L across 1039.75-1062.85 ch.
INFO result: 6.99 ch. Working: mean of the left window 54.3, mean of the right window 54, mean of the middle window 37.7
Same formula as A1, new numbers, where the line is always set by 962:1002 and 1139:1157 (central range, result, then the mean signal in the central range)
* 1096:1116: 0.57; 54.4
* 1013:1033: 2.23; 50.2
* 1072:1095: 0.47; 55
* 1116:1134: 1.08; 52.5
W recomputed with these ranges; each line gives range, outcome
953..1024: 54.8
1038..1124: 50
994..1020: 52.3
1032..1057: 37.1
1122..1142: 52.8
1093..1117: 54.3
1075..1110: 54.6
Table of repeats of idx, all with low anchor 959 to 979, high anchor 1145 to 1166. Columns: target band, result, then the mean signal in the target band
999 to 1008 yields 0.2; 54.8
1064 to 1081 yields -0.3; 56.3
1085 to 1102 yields 0.5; 53.8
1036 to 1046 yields 3.1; 38.4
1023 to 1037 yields 1.8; 48.6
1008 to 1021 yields 1.3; 50.1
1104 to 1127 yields 0.6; 53.6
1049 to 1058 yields 3.4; 34.7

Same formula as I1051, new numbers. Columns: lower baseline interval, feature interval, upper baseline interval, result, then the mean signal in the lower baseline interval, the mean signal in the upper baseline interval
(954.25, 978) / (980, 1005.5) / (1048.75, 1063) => -3.0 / 55.3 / 40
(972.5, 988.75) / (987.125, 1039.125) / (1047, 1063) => -1.2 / 59.4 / 38.9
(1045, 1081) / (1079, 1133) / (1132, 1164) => -3.0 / 47.1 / 55.1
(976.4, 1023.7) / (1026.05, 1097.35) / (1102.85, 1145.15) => 8.3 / 54.8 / 53.7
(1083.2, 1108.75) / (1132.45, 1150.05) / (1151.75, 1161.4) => 0.1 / 54.2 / 56.1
